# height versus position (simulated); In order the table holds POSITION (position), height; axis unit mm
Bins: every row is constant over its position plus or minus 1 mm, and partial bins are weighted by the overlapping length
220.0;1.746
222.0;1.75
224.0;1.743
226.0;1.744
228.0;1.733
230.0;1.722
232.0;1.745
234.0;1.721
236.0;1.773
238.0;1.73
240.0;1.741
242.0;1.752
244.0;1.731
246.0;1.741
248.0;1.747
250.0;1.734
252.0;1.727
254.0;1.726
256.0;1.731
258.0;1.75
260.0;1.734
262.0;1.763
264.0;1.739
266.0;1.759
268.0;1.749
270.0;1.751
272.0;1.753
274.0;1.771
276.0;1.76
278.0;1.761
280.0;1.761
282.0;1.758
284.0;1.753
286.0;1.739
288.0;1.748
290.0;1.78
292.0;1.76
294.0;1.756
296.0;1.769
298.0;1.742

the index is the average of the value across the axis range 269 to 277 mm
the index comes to 1.76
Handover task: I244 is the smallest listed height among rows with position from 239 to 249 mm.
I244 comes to 1.731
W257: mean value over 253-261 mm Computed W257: 1.74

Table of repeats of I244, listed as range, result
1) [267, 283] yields 1.749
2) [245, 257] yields 1.726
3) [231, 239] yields 1.721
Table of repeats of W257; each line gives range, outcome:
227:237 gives 1.74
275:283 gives 1.76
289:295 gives 1.77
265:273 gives 1.75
